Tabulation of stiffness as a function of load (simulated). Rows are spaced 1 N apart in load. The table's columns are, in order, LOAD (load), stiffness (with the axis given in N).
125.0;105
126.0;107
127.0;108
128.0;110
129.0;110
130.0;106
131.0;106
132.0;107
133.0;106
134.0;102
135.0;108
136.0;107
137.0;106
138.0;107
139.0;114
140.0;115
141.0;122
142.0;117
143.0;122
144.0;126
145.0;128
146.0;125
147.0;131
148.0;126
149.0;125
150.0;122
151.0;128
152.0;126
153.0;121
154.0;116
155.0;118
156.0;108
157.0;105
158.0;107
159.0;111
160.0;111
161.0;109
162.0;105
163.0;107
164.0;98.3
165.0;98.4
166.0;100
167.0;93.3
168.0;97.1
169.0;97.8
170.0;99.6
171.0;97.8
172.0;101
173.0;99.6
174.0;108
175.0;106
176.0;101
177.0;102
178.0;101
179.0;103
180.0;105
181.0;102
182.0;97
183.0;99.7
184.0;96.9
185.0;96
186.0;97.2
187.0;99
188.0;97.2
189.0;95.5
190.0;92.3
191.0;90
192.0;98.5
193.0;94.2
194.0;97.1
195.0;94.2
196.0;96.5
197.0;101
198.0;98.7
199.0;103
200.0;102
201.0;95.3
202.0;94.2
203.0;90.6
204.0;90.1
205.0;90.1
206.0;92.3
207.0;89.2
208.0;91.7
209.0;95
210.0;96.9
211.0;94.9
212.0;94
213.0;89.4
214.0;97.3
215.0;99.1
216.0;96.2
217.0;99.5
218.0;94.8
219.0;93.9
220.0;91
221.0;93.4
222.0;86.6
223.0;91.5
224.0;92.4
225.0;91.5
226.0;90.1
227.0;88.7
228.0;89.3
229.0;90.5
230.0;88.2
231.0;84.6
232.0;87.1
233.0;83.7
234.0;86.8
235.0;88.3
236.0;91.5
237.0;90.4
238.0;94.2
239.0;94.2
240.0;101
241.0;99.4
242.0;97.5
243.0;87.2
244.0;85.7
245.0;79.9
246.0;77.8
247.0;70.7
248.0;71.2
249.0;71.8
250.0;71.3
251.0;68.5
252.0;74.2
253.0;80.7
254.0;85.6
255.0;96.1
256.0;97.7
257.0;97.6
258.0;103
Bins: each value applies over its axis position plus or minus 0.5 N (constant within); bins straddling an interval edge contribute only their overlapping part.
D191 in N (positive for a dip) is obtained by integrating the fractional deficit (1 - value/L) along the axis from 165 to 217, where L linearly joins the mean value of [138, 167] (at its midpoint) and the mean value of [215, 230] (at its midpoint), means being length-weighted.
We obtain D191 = 2.6 N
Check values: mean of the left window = 115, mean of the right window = 92.2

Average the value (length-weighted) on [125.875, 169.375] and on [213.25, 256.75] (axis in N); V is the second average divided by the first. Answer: 0.79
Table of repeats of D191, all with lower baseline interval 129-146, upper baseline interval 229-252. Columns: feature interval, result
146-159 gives -1.3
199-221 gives -0.3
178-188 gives 0.1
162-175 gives 0.5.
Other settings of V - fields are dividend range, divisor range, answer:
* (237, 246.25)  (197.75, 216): 0.96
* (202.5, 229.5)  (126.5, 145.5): 0.83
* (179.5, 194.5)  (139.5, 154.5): 0.79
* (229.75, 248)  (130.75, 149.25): 0.76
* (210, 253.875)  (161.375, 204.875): 0.90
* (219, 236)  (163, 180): 0.89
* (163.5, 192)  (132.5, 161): 0.85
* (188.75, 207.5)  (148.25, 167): 0.85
